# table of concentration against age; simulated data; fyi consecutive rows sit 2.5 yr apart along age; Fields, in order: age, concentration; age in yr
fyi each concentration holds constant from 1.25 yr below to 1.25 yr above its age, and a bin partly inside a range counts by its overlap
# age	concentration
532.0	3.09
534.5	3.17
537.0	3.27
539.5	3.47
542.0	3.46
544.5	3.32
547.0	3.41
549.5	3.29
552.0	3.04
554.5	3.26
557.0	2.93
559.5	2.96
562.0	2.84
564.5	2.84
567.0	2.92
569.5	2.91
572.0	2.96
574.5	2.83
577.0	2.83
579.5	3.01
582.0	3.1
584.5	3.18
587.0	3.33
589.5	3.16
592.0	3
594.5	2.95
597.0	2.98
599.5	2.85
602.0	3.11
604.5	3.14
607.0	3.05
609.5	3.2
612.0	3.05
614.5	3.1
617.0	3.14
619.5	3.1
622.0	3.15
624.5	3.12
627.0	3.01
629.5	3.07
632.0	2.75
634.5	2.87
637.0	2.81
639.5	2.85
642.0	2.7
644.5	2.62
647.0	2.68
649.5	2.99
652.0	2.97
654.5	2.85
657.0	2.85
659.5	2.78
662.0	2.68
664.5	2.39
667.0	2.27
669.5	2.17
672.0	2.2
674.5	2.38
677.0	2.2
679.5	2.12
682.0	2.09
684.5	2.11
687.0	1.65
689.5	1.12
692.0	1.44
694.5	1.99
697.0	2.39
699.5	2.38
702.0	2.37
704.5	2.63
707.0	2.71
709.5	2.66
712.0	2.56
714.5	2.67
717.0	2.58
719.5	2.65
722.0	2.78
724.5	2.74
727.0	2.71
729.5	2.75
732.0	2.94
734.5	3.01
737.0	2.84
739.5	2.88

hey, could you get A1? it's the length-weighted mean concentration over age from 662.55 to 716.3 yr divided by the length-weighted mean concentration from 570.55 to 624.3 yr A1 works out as 0.73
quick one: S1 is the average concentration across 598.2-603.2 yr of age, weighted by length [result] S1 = 2.98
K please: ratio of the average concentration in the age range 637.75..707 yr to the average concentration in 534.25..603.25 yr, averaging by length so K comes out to 0.77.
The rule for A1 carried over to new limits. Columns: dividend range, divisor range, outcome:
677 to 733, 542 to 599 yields 0.77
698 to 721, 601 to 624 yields 0.83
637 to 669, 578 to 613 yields 0.88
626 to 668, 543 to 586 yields 0.91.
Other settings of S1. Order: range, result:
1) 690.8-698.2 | 1.94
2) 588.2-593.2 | 3.08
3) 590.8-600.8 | 2.95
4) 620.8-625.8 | 3.13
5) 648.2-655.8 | 2.93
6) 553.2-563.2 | 3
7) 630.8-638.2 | 2.81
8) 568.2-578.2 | 2.88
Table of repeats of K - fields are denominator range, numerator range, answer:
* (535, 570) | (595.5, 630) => 0.98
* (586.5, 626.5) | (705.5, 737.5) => 0.89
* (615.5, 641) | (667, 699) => 0.67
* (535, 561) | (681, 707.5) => 0.64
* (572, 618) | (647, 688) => 0.80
